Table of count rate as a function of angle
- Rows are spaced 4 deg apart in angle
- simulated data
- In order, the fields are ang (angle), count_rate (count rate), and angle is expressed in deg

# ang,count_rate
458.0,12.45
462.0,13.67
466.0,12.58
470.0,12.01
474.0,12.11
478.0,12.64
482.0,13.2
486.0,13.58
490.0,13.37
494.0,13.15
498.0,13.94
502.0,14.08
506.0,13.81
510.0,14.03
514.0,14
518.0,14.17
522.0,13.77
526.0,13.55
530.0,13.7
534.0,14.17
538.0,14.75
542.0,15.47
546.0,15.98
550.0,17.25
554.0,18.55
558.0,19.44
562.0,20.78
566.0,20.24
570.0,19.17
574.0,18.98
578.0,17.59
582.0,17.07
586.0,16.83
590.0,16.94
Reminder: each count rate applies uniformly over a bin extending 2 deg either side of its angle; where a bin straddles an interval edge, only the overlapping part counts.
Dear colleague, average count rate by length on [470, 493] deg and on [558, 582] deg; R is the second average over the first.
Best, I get 1.49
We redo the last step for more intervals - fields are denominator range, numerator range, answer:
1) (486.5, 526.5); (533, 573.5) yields 1.28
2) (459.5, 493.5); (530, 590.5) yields 1.35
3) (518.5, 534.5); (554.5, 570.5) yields 1.44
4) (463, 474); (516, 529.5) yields 1.12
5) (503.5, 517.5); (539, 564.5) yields 1.28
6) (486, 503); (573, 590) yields 1.28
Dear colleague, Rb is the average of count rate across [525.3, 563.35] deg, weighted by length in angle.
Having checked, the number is 16.4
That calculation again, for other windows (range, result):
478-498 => 13.3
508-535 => 13.9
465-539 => 13.5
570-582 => 18.2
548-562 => 18.8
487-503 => 13.6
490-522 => 13.8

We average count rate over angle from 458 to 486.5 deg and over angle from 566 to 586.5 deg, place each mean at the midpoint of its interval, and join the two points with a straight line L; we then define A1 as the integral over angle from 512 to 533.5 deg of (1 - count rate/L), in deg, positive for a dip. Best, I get 2.2 deg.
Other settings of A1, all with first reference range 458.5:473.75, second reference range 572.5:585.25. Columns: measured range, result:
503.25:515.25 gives 0.53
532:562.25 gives -0.91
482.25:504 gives 0.43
